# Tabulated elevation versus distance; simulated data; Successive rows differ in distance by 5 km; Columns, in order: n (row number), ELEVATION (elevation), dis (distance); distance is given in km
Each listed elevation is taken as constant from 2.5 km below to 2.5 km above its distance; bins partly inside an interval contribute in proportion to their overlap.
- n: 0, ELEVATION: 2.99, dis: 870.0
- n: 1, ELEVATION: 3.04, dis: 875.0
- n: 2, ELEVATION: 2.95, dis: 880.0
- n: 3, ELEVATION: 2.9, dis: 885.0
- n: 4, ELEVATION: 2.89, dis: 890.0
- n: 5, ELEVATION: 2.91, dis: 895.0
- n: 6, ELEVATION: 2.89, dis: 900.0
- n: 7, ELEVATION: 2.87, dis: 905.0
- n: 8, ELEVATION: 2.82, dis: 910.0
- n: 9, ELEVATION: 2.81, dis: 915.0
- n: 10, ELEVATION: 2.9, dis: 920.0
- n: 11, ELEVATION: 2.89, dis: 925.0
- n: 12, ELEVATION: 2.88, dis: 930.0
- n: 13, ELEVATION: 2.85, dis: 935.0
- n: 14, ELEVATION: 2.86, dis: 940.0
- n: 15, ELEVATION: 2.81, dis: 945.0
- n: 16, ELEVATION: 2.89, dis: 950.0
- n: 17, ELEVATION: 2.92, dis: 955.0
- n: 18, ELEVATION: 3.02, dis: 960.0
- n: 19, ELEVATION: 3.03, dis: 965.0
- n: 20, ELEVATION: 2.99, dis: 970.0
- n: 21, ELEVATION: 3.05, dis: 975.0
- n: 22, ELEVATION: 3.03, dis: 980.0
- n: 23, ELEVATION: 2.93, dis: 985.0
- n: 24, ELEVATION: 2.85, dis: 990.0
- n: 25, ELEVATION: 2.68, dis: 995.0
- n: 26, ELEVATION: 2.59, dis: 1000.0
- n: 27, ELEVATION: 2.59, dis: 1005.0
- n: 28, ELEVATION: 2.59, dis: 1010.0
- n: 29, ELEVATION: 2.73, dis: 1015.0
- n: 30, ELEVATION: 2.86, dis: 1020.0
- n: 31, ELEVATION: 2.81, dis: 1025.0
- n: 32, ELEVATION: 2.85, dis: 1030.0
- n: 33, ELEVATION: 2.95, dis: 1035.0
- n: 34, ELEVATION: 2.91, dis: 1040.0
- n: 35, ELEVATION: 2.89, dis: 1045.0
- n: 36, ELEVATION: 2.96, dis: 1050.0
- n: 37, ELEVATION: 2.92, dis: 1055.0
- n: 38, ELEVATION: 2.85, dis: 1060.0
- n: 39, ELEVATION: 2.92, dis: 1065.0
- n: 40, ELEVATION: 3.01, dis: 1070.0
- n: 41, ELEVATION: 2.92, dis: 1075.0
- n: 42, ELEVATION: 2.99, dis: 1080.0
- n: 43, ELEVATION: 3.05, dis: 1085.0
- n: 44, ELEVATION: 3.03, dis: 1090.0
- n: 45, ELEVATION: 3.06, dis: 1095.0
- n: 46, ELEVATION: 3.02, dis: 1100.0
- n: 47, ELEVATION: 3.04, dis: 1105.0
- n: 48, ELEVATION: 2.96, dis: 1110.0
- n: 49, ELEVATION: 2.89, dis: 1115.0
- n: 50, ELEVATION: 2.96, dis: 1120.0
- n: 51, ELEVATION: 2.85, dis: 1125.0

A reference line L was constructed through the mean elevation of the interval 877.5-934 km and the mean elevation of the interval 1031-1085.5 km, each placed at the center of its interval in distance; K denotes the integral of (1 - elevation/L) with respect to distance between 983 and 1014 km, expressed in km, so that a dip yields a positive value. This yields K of 2.3 km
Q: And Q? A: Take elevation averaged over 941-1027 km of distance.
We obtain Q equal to 2.85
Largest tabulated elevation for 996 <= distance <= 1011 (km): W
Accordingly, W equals 2.59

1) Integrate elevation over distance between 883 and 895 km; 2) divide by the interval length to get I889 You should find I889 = 2.9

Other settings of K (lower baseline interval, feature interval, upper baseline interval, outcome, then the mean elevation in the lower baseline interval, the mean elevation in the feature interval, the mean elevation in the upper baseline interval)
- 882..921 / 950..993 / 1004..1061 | -1.78 km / 2.87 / 2.97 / 2.83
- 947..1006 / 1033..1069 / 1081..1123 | 0.44 km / 2.89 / 2.92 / 3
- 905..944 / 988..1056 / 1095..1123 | 2.95 km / 2.86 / 2.8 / 2.98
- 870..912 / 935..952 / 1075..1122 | 0.48 km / 2.91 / 2.85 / 3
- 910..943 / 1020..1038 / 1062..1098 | 0.49 km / 2.86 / 2.87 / 3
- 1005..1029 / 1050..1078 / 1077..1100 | 0.00 km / 2.74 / 2.93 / 3.03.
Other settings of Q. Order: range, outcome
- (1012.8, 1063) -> 2.87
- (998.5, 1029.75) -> 2.71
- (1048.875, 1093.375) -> 2.96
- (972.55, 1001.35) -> 2.87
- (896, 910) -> 2.87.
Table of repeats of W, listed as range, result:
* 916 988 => 3.05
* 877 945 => 2.95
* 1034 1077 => 3.01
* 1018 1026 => 2.86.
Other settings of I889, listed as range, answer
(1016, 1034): 2.84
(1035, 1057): 2.92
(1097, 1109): 3.02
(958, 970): 3.02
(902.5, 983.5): 2.91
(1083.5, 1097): 3.05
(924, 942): 2.87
